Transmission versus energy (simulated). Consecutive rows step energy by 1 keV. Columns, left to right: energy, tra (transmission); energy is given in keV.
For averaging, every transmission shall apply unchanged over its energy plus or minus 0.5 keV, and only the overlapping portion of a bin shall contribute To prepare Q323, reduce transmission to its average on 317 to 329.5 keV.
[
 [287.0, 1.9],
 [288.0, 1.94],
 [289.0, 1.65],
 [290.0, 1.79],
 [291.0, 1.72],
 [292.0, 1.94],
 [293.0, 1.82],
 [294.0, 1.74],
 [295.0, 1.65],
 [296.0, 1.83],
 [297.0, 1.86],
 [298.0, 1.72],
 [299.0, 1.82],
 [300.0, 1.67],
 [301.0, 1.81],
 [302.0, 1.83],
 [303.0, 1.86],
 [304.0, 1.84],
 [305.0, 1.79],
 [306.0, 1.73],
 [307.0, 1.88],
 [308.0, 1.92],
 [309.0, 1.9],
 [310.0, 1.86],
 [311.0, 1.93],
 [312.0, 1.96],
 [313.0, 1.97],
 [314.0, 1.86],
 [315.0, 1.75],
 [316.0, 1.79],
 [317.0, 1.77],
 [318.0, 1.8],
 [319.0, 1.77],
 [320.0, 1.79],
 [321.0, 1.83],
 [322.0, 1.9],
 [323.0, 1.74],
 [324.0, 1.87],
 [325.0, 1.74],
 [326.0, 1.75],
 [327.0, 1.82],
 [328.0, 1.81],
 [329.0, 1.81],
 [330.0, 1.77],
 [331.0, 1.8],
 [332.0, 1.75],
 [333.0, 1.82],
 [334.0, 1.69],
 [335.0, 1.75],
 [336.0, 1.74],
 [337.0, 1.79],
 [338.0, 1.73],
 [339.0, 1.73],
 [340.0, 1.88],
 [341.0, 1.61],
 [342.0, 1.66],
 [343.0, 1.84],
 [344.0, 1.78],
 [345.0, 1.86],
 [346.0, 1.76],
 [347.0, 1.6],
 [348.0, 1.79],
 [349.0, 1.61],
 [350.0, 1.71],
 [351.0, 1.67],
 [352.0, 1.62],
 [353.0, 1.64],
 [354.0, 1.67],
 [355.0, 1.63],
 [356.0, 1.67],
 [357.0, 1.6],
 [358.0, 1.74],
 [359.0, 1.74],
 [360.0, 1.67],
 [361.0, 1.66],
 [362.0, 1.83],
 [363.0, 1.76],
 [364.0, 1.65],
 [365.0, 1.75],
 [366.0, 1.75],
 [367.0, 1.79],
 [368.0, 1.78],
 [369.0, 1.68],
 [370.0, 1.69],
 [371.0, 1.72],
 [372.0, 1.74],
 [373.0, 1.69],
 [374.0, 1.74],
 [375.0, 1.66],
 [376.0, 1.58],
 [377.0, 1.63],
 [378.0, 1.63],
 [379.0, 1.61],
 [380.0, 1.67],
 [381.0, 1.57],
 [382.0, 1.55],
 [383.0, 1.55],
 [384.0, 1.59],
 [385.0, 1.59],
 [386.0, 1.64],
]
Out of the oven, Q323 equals 1.8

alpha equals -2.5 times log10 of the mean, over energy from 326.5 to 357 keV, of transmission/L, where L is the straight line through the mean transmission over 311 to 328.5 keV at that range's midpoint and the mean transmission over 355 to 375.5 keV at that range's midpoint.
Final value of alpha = 0.02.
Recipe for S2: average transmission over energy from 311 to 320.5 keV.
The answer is 1.83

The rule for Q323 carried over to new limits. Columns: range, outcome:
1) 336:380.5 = 1.71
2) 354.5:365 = 1.7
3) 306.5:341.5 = 1.81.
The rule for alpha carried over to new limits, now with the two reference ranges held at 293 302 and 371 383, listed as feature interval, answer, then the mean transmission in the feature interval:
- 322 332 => -0.04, 1.79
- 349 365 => -0.01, 1.68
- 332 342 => -0.02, 1.74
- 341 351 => -0.02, 1.73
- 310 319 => -0.06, 1.85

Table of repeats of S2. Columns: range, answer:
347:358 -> 1.66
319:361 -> 1.74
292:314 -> 1.83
